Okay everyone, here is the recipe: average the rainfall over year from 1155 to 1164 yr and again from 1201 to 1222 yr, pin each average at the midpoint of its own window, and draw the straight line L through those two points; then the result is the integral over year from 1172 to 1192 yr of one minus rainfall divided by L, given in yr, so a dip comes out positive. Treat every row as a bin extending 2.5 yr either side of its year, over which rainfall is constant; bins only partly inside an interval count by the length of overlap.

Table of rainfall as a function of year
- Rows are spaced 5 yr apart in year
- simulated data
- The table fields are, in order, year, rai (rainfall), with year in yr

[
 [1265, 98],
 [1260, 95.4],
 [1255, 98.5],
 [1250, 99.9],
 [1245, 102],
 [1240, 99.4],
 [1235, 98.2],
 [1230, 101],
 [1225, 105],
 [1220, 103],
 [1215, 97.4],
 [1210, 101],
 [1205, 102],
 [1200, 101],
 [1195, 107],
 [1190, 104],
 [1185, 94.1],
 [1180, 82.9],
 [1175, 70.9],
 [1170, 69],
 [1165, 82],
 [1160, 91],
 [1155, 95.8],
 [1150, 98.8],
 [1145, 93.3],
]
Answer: 1.72 yr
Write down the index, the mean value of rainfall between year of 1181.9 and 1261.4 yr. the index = 100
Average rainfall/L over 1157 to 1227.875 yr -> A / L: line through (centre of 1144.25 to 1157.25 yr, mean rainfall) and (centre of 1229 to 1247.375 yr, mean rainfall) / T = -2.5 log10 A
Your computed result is 0.05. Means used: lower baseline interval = 96.3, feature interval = 93.6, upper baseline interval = 100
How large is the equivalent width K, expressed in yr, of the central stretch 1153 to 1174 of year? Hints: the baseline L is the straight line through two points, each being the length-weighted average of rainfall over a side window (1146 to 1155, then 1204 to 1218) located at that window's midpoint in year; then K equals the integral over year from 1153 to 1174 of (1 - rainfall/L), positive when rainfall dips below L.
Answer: 3.1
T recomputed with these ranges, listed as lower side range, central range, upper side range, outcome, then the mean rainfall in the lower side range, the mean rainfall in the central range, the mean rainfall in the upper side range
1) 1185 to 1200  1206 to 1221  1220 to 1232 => 0.03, 103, 100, 103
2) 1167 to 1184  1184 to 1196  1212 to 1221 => -0.20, 76.2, 102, 99.8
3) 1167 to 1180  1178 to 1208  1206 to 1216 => -0.14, 72.9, 98.8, 99.9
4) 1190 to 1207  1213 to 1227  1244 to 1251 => 0.01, 103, 102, 101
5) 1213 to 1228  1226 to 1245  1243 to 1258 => 0.01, 102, 100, 99.9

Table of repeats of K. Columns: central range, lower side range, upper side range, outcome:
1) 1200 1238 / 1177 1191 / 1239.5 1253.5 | -1.8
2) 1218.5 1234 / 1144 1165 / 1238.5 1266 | -0.8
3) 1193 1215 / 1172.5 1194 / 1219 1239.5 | -1.7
